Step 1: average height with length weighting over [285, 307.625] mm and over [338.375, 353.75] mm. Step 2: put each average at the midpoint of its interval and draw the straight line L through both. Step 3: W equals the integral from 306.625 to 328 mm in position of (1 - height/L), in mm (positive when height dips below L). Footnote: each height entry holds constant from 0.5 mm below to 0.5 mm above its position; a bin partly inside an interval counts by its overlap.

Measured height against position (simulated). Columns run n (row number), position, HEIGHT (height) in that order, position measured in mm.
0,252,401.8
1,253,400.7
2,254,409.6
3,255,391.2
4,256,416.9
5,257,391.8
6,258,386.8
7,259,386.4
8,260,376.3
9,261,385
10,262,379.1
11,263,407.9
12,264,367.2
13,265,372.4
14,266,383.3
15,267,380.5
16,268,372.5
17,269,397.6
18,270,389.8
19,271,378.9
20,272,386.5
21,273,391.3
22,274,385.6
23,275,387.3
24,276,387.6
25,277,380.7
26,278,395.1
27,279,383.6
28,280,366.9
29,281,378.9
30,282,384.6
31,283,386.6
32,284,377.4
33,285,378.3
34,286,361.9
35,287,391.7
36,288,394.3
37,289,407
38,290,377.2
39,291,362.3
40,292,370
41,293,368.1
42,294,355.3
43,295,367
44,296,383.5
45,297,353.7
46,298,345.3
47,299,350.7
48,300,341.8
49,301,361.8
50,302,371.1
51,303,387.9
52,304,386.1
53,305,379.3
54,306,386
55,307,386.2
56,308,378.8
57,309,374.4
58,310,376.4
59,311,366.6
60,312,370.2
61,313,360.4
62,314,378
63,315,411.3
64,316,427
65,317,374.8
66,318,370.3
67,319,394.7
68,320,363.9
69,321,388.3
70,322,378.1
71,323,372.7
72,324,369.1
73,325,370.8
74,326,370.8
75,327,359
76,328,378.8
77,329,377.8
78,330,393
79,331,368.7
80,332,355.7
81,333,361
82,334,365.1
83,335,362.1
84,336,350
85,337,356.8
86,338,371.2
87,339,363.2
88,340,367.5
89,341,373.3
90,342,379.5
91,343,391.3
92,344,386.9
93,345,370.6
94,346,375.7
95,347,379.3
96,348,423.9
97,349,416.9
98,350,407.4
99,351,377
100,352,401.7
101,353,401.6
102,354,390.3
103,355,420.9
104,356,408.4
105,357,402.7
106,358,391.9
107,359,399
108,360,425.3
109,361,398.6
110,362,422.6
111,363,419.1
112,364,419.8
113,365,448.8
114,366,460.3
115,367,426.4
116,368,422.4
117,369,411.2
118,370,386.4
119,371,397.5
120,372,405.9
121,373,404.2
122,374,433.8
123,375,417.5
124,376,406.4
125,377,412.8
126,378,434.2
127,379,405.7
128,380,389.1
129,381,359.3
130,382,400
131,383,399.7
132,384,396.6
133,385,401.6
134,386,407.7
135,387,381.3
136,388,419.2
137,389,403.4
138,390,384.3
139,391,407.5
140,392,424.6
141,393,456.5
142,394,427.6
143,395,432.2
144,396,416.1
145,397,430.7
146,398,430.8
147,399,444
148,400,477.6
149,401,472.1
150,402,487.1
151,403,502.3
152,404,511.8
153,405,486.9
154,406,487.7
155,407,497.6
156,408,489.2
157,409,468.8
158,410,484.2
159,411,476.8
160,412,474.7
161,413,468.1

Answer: 0.0 mm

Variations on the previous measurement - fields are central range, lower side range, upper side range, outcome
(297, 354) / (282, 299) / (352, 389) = 1.8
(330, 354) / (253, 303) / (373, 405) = 1.6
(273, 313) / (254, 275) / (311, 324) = 0.9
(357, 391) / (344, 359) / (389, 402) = 0.6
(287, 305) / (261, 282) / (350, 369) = 1.0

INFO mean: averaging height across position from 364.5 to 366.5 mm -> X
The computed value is 455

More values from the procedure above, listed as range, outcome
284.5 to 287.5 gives 377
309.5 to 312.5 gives 371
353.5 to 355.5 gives 406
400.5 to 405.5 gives 492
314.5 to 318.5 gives 396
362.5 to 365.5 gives 429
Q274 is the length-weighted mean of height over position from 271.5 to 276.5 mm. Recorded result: 388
